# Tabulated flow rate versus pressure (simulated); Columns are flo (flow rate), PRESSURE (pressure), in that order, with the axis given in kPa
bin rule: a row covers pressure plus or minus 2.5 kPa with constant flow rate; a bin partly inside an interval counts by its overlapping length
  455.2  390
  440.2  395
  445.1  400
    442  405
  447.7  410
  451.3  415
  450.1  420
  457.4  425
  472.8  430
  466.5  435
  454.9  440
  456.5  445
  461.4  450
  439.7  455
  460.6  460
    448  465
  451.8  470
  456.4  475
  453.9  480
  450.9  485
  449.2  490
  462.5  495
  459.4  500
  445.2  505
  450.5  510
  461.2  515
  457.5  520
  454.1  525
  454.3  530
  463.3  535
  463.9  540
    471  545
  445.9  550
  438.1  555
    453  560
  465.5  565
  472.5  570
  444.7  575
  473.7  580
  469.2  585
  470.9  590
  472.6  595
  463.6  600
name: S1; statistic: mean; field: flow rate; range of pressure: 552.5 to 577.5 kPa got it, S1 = 455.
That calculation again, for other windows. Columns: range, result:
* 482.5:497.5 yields 454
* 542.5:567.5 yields 455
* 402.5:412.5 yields 445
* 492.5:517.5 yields 456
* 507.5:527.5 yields 456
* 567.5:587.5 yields 465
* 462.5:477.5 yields 452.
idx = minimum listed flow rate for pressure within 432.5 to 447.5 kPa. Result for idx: 454.9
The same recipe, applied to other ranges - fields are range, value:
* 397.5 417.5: 442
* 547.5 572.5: 438.1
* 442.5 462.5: 439.7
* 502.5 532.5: 445.2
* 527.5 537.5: 454.3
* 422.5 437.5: 457.4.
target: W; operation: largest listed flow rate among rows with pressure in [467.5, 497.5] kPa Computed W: 462.5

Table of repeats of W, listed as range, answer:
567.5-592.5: 473.7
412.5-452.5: 472.8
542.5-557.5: 471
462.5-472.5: 451.8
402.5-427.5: 457.4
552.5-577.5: 472.5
